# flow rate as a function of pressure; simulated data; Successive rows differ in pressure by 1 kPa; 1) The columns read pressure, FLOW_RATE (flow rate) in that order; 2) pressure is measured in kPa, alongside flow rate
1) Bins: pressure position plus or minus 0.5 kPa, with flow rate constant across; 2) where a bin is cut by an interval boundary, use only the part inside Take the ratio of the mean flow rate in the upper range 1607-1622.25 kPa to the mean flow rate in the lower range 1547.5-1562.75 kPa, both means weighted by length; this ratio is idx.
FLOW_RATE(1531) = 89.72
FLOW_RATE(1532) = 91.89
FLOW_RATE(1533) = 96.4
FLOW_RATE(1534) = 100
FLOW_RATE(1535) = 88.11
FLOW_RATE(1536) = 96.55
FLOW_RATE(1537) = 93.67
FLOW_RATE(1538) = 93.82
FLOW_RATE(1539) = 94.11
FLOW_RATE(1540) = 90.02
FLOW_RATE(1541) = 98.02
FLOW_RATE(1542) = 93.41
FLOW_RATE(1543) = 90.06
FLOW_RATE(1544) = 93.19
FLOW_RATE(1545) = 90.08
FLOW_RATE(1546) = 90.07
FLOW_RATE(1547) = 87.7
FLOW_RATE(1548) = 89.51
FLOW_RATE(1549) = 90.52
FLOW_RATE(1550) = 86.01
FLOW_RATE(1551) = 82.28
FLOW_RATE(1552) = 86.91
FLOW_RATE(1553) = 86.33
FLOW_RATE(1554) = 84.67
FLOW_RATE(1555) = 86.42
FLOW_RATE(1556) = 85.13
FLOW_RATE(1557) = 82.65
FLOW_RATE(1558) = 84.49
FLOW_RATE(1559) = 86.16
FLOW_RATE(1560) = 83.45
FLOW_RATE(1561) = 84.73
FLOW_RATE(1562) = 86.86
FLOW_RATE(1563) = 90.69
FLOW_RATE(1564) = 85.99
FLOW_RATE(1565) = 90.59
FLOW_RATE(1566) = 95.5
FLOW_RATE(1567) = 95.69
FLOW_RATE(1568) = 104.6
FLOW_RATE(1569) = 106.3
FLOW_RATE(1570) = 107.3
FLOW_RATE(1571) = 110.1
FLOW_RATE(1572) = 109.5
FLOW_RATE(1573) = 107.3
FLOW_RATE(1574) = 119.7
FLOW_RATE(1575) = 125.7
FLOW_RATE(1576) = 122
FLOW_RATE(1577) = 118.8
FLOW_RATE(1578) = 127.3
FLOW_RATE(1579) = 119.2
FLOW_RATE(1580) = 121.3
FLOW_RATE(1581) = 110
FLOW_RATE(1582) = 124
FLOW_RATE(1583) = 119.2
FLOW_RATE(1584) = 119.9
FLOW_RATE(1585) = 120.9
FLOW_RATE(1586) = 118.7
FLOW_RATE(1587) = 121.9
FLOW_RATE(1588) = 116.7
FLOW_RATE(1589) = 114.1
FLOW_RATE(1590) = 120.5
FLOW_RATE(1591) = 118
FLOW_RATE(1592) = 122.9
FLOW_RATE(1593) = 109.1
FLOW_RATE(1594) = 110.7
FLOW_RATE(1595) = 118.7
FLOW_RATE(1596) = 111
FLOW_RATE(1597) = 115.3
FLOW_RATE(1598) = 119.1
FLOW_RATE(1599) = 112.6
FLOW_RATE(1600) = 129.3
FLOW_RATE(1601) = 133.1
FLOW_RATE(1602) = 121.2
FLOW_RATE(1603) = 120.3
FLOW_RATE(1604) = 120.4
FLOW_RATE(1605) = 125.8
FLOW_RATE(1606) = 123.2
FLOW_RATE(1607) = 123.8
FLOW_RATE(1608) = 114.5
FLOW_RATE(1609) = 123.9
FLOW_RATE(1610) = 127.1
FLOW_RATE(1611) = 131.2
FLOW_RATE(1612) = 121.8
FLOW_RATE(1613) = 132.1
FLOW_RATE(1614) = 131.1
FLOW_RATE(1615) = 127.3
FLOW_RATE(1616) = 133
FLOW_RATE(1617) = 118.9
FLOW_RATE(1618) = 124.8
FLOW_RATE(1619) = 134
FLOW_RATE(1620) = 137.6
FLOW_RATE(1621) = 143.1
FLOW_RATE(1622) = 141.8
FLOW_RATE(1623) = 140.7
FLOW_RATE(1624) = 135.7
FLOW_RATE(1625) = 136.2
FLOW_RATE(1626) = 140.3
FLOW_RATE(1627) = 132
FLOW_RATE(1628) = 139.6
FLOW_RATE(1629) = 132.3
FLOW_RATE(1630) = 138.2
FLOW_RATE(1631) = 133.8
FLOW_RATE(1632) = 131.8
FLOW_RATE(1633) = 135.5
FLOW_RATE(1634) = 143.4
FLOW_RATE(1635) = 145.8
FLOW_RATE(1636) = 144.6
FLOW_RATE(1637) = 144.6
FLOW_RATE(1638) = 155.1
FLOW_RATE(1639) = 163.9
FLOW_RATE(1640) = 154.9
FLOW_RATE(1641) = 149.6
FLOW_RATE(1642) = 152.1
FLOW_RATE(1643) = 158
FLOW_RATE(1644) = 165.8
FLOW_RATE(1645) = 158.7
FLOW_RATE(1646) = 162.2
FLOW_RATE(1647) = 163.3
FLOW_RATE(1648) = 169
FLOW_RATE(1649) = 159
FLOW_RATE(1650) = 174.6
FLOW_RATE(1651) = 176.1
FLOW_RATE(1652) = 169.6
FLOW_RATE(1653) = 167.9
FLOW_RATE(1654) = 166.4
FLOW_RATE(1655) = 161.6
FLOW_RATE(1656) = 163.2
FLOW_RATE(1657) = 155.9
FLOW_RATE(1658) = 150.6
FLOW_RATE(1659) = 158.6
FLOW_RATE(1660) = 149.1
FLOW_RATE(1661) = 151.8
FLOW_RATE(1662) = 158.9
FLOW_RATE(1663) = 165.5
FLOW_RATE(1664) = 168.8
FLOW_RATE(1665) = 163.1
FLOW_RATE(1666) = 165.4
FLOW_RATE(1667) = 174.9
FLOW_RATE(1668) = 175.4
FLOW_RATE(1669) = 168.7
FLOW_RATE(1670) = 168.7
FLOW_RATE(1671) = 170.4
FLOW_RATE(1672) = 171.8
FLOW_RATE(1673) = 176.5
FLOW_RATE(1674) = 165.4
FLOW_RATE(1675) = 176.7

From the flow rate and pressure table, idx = 1.50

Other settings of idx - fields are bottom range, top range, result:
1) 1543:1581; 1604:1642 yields 1.39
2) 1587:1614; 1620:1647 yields 1.20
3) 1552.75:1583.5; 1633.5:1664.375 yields 1.56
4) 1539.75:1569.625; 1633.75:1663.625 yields 1.77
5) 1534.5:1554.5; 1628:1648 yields 1.66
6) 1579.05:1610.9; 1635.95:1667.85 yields 1.35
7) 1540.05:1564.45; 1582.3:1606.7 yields 1.36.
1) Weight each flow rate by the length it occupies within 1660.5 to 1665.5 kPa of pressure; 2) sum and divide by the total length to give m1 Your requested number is 162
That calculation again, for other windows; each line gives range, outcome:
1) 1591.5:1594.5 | 114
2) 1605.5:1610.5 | 122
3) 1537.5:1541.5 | 94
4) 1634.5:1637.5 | 145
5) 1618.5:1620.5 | 136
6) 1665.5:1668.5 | 172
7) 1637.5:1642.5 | 155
